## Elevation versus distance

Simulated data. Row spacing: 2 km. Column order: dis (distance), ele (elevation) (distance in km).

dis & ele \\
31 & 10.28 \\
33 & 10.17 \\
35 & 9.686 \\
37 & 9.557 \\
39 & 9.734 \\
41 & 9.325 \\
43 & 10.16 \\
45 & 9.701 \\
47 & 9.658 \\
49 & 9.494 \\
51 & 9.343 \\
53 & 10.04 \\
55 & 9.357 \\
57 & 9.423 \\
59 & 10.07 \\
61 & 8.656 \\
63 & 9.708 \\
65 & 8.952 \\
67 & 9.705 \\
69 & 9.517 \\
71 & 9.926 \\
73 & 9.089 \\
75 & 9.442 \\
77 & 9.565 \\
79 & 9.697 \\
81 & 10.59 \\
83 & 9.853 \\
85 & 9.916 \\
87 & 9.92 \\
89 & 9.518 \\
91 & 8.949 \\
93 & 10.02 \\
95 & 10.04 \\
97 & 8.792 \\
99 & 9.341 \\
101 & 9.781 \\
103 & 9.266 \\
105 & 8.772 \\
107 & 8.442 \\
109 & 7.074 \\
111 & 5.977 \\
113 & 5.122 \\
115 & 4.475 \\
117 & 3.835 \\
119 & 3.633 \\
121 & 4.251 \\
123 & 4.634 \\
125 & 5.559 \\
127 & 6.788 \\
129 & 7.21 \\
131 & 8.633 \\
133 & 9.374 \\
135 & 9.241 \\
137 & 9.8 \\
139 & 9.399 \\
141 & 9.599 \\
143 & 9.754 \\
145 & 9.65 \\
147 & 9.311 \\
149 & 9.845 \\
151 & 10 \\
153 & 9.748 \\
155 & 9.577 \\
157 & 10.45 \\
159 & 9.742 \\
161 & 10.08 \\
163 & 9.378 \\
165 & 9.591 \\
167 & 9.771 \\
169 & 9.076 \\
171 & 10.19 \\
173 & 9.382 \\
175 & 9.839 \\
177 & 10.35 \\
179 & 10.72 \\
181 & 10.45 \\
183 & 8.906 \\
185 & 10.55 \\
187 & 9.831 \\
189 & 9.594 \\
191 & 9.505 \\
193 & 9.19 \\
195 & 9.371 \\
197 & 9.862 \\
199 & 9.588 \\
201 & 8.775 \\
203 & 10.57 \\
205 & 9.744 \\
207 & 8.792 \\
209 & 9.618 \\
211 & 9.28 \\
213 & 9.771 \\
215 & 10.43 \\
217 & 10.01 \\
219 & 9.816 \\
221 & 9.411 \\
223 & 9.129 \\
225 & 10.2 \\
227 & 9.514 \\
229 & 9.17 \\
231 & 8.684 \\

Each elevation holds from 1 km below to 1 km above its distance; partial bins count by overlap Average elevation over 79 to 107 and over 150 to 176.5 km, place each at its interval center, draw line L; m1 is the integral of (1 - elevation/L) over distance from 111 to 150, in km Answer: 9.4 km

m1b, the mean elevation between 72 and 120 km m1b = 8.38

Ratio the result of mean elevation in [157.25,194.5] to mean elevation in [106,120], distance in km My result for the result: 1.8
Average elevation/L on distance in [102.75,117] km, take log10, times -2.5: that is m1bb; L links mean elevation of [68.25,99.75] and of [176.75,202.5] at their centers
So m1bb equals 0.40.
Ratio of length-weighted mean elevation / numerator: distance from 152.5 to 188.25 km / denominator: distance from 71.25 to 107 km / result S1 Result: 1.0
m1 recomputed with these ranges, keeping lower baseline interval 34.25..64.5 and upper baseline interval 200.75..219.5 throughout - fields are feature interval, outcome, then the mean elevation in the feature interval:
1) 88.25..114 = 2.9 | 8.54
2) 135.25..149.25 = 0.1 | 9.59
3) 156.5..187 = -0.6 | 9.89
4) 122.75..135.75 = 2.9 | 7.47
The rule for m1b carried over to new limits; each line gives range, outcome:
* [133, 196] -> 9.73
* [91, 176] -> 8.45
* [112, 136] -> 6.06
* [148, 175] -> 9.76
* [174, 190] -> 10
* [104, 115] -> 6.84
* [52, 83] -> 9.59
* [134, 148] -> 9.54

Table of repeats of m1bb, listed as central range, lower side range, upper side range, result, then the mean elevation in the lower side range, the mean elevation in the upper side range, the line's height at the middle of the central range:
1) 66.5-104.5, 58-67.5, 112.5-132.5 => -0.218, 9.4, 5.52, 7.92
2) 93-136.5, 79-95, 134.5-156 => 0.321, 9.83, 9.64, 9.74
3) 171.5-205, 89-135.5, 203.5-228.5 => -0.086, 7.38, 9.65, 9.05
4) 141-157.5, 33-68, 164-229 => -0.011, 9.58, 9.7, 9.66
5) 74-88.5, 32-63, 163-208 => -0.022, 9.63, 9.7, 9.65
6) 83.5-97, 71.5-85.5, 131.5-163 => 0.007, 9.74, 9.68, 9.73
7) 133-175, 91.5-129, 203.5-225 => -0.191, 7.02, 9.65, 8.13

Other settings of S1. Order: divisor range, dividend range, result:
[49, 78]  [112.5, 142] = 0.72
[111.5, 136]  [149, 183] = 1.63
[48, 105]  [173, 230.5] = 1.01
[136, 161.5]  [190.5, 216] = 0.98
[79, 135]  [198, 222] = 1.23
